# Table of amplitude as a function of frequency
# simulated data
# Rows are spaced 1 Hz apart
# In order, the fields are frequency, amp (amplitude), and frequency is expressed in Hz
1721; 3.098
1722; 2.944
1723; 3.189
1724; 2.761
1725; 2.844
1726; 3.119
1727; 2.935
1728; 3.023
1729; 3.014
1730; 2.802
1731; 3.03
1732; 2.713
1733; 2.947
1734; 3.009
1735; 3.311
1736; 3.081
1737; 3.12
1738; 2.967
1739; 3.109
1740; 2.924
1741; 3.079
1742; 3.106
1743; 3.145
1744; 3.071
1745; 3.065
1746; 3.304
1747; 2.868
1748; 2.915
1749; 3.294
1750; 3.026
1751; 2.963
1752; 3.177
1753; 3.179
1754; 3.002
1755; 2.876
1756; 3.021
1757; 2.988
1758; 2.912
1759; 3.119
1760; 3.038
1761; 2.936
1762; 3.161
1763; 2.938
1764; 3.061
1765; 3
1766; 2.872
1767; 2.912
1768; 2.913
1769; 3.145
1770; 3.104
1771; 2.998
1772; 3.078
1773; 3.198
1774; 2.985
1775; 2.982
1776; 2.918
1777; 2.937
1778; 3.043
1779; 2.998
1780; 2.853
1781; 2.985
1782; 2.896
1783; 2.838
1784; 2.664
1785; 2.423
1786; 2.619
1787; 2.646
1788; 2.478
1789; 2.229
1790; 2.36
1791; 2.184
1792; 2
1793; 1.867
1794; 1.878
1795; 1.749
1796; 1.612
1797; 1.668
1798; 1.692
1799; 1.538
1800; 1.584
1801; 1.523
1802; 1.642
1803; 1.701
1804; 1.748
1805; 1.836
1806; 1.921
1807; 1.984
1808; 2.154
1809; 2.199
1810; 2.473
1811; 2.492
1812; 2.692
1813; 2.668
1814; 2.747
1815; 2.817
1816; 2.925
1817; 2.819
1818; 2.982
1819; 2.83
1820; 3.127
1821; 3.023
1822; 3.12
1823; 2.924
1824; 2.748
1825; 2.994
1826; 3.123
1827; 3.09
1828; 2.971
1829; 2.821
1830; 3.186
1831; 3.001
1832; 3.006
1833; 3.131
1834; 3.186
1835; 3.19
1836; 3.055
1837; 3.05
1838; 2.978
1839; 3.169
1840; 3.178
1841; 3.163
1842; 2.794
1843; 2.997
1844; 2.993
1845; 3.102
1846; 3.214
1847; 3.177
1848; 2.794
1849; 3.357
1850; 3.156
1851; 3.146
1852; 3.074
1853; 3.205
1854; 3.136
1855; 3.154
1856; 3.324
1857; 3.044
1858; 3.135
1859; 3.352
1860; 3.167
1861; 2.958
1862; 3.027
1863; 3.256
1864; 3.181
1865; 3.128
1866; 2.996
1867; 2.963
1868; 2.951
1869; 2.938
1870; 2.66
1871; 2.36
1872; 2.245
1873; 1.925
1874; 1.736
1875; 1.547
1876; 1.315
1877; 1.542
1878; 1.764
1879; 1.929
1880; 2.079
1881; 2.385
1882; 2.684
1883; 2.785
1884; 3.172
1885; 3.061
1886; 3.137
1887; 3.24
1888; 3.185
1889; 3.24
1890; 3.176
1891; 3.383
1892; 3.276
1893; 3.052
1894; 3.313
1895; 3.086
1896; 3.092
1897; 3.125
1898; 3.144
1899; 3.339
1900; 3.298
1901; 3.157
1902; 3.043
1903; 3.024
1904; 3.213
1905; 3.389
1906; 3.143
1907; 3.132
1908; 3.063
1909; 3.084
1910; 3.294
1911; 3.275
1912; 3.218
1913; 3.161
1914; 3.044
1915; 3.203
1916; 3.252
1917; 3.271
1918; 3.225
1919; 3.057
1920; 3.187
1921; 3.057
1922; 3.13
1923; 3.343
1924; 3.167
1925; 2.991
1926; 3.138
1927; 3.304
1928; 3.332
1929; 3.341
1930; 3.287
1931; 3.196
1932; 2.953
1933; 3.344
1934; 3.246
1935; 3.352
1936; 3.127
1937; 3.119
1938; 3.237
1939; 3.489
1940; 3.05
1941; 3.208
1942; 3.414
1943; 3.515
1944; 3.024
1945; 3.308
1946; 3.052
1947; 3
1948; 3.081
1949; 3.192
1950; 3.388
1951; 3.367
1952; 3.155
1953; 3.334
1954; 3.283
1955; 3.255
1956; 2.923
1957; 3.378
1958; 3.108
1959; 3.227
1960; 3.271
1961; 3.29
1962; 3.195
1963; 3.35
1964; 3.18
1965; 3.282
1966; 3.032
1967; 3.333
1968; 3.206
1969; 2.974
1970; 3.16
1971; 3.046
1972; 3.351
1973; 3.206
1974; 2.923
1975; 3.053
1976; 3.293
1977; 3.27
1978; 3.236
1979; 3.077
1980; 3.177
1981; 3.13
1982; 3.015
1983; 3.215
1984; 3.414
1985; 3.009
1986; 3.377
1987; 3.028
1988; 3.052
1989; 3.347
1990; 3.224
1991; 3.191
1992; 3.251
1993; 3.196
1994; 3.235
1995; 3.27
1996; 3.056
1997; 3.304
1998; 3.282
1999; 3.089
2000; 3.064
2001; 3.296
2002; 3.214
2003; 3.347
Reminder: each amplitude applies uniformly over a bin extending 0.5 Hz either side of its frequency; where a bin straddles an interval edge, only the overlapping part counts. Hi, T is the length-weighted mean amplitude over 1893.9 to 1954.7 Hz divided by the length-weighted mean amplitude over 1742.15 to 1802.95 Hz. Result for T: 1.19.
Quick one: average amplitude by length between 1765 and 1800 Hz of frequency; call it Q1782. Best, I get 2.56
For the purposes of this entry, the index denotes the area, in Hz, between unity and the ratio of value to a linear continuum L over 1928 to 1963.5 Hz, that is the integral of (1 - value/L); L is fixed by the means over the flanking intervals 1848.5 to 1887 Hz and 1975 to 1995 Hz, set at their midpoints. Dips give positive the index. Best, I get -2.2 Hz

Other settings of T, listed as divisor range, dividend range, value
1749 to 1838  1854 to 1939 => 1.11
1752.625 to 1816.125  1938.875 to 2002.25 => 1.25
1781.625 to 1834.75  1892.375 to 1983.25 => 1.30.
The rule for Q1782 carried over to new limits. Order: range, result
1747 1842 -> 2.71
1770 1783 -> 2.99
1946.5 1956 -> 3.21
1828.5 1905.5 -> 2.93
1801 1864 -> 2.87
